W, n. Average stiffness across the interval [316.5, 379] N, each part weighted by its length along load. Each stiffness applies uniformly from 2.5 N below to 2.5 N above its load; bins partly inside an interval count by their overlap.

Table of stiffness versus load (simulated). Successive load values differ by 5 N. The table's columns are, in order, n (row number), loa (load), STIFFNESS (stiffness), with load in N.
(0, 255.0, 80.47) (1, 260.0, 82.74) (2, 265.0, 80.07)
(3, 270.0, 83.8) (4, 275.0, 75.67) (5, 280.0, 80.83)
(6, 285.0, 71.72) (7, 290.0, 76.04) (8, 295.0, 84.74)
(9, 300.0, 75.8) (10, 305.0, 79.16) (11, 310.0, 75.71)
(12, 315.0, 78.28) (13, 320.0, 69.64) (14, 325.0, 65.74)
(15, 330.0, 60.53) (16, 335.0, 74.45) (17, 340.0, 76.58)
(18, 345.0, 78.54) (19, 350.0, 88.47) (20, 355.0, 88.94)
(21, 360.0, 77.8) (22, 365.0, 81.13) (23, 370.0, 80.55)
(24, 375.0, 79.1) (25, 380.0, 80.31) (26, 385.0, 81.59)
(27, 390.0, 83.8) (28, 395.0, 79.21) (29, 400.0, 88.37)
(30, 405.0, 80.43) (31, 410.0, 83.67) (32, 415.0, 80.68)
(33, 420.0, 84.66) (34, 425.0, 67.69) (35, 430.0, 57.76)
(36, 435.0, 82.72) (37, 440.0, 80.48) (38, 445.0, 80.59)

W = 76.9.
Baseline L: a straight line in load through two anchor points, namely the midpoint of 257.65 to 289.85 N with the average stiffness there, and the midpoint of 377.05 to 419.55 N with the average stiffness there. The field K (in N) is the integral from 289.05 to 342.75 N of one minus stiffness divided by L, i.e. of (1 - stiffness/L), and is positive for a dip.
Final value 3.9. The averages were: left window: 78.9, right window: 82.3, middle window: 74.2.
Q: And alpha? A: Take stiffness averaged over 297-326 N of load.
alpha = 74.7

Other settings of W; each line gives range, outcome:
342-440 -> 80.3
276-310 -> 77.8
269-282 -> 79.6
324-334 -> 64.4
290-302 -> 79.6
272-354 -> 76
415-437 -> 73.8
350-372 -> 82.9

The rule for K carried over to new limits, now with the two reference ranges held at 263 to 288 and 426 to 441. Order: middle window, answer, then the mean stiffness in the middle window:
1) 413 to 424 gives -1.2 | 80.7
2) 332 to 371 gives -2.6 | 80.6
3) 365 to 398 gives -2.9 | 80.9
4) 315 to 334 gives 2.2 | 67.7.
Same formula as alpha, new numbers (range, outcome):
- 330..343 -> 72.7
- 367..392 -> 81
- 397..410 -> 84.1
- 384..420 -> 82.7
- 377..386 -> 80.7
